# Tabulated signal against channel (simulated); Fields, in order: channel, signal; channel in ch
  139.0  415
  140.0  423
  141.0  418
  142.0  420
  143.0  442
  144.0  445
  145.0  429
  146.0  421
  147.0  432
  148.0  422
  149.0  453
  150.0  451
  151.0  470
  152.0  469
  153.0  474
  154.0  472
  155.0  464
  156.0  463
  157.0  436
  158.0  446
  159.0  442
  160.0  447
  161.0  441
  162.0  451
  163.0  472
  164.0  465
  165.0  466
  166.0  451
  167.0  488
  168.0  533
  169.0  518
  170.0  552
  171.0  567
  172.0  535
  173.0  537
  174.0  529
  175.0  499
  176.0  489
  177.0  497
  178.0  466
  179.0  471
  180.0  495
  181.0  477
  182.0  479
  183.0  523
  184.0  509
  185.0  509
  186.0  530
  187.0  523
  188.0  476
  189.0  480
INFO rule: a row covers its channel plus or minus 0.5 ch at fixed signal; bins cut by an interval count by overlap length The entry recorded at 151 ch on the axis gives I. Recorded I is 470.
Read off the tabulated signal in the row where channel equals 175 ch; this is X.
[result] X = 499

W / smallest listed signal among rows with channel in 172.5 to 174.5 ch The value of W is 529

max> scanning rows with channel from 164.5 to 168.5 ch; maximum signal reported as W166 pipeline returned 533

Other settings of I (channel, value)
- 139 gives 415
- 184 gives 509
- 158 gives 446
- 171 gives 567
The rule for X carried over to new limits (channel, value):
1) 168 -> 533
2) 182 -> 479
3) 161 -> 441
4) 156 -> 463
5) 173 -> 537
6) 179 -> 471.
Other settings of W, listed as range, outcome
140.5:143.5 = 418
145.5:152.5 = 421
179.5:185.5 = 477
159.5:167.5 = 441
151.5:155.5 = 464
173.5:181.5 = 466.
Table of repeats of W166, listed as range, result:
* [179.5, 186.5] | 530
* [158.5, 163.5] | 472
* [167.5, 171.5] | 567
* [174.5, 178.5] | 499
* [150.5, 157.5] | 474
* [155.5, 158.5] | 463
